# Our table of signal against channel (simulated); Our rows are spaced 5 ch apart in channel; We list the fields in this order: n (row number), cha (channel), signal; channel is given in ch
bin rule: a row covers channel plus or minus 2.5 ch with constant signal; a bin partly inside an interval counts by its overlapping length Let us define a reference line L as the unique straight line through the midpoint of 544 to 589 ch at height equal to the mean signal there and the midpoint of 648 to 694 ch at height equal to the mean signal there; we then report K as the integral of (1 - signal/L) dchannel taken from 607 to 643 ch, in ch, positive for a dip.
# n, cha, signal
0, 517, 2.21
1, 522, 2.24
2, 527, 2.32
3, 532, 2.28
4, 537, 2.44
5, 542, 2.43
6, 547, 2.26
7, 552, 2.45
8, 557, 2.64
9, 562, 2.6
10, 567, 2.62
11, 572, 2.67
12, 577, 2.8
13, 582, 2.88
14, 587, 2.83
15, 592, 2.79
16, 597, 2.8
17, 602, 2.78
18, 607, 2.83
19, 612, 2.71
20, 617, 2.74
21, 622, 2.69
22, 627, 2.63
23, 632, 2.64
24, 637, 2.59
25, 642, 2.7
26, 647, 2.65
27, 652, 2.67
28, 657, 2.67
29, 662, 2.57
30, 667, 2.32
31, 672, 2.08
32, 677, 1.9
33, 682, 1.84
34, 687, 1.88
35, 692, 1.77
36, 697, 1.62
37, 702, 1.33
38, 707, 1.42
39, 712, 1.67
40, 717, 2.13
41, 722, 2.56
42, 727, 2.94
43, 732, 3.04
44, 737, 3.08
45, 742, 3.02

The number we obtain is -4.3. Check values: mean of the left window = 2.63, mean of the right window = 2.21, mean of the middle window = 2.68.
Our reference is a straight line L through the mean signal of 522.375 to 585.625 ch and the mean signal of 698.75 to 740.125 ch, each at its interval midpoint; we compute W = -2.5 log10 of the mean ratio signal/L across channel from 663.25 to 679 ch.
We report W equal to 0.10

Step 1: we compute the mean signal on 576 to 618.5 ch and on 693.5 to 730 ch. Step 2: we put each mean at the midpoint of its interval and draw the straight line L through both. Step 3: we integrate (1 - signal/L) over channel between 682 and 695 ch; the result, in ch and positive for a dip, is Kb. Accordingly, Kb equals 1.91 ch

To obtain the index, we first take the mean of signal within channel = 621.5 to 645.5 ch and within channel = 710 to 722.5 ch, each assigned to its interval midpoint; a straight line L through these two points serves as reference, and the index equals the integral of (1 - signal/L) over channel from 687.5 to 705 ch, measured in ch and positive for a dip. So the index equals 4.81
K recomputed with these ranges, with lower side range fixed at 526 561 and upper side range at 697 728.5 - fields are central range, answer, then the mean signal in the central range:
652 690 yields -2.6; 2.21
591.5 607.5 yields -3.8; 2.8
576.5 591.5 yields -3.5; 2.84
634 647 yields -3.0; 2.65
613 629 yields -3.6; 2.69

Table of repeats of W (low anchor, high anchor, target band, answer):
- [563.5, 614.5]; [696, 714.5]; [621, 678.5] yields -0.194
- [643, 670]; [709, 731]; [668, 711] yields 0.372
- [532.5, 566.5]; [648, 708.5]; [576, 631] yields -0.208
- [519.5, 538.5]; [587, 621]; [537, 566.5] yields -0.012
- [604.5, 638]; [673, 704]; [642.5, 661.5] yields -0.176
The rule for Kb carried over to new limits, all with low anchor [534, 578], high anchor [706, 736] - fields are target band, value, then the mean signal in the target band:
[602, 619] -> -1.9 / 2.76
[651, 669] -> -0.9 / 2.55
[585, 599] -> -1.7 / 2.81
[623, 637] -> -1.0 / 2.63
